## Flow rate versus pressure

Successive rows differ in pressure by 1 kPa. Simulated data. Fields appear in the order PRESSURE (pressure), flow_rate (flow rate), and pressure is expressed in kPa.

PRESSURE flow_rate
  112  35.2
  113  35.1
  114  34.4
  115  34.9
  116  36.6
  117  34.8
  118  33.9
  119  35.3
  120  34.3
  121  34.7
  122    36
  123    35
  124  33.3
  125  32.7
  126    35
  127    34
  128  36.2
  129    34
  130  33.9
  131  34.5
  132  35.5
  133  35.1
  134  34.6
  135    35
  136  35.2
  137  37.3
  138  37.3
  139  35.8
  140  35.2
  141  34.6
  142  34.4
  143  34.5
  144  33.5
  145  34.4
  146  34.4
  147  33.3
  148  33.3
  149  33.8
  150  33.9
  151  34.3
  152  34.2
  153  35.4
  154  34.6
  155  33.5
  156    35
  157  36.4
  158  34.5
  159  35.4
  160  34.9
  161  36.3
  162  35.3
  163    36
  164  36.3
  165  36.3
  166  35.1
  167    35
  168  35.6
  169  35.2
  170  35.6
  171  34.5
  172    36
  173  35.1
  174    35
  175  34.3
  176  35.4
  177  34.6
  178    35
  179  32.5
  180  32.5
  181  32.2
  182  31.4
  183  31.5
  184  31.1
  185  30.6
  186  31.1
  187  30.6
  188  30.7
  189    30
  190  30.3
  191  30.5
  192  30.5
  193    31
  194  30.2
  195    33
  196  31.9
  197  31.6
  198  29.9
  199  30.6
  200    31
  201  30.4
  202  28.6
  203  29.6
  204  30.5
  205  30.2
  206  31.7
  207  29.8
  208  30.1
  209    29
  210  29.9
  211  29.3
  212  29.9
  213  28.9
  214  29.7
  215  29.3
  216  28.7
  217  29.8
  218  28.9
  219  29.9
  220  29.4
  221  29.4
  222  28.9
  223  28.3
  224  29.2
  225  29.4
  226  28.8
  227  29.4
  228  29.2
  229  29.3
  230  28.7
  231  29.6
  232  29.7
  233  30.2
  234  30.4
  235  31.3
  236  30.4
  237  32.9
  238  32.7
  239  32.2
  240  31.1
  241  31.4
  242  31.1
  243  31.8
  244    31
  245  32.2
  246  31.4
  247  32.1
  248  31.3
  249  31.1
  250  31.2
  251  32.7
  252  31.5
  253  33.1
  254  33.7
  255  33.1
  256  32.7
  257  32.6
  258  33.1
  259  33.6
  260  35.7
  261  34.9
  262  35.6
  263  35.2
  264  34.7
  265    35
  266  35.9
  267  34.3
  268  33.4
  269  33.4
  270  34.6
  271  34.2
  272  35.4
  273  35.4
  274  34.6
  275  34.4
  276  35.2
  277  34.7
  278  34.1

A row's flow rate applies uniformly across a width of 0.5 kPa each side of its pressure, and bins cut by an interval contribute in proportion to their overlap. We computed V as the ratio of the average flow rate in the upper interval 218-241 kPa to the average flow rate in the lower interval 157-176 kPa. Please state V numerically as 0.85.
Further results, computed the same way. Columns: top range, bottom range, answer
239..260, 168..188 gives 0.96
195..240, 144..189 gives 0.88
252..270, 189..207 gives 1.11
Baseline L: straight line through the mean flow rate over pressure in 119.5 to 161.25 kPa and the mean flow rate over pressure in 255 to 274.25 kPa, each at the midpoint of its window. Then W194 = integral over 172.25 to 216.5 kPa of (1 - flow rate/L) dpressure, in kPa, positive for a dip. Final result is 4.4 kPa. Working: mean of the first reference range 34.7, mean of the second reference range 34.4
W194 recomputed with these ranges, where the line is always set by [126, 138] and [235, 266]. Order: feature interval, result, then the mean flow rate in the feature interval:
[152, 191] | 0.5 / 33.9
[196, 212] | 1.7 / 30.2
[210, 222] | 1.5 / 29.4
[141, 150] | 0.2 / 34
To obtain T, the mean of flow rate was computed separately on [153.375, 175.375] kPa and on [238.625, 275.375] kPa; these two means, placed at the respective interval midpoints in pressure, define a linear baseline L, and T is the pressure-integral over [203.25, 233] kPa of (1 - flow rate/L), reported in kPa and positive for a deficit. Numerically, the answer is 4.0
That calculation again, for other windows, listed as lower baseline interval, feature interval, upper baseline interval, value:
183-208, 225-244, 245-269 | 1.1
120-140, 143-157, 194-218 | -0.2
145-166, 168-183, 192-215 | -0.6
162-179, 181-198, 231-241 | 1.5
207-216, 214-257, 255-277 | 1.3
